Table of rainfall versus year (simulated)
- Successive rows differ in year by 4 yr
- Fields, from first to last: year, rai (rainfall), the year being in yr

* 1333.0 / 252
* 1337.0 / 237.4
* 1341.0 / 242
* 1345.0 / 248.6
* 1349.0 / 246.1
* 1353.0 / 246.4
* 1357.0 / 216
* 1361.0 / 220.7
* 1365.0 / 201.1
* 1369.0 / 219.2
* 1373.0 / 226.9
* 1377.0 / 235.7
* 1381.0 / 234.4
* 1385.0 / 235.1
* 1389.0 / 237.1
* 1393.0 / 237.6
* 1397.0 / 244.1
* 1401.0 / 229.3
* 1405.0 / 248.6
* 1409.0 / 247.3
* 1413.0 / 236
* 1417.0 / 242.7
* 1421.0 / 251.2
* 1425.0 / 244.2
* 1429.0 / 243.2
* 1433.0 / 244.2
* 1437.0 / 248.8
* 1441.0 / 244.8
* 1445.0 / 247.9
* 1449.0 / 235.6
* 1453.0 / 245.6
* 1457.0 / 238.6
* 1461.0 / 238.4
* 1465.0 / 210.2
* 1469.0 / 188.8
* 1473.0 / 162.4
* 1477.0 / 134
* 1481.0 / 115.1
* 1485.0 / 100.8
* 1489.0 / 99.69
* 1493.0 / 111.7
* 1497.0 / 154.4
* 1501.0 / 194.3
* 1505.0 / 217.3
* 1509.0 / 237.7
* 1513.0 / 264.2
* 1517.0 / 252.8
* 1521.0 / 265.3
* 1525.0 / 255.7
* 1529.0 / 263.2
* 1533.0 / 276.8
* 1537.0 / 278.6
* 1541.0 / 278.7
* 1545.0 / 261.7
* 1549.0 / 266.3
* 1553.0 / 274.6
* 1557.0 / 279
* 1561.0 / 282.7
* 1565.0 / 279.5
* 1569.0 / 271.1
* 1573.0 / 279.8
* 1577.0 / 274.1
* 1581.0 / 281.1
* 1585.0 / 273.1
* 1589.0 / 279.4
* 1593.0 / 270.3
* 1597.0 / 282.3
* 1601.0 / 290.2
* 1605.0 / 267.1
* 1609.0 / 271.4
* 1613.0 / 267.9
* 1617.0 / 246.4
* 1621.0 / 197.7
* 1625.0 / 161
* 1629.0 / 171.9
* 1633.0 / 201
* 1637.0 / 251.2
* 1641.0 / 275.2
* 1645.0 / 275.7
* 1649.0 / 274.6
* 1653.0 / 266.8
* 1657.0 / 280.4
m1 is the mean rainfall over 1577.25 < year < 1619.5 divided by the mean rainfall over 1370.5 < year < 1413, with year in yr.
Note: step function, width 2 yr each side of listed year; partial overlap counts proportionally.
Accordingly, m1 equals 1.1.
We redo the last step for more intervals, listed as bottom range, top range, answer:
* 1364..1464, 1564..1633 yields 1.07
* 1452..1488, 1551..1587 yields 1.56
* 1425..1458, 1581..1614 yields 1.13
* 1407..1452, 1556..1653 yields 1.06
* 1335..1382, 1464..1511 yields 0.69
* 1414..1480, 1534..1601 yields 1.23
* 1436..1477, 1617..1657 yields 1.06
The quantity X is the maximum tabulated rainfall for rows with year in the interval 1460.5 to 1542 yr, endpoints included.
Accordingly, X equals 278.7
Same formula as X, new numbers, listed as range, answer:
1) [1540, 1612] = 290.2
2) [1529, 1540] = 278.6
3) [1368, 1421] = 251.2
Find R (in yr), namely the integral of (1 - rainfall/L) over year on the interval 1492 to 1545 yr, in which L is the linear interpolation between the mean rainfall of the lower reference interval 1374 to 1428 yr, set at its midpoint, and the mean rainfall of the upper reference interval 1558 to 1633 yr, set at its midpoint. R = 2.6 yr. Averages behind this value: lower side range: 240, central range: 238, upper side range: 257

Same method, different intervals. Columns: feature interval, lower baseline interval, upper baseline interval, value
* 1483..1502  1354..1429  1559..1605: 9.50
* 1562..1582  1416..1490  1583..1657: -3.15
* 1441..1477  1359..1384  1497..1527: 2.07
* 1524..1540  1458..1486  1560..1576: -2.22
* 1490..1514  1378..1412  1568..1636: 5.47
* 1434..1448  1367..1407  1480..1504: -4.86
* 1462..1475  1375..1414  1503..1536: 2.99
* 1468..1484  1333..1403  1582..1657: 6.42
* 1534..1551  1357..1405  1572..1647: -1.76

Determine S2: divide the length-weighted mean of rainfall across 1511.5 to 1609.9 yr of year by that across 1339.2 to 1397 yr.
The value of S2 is 1.17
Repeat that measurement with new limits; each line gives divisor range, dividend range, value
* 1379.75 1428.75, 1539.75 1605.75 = 1.15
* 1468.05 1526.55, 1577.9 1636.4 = 1.35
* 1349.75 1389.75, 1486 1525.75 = 0.88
